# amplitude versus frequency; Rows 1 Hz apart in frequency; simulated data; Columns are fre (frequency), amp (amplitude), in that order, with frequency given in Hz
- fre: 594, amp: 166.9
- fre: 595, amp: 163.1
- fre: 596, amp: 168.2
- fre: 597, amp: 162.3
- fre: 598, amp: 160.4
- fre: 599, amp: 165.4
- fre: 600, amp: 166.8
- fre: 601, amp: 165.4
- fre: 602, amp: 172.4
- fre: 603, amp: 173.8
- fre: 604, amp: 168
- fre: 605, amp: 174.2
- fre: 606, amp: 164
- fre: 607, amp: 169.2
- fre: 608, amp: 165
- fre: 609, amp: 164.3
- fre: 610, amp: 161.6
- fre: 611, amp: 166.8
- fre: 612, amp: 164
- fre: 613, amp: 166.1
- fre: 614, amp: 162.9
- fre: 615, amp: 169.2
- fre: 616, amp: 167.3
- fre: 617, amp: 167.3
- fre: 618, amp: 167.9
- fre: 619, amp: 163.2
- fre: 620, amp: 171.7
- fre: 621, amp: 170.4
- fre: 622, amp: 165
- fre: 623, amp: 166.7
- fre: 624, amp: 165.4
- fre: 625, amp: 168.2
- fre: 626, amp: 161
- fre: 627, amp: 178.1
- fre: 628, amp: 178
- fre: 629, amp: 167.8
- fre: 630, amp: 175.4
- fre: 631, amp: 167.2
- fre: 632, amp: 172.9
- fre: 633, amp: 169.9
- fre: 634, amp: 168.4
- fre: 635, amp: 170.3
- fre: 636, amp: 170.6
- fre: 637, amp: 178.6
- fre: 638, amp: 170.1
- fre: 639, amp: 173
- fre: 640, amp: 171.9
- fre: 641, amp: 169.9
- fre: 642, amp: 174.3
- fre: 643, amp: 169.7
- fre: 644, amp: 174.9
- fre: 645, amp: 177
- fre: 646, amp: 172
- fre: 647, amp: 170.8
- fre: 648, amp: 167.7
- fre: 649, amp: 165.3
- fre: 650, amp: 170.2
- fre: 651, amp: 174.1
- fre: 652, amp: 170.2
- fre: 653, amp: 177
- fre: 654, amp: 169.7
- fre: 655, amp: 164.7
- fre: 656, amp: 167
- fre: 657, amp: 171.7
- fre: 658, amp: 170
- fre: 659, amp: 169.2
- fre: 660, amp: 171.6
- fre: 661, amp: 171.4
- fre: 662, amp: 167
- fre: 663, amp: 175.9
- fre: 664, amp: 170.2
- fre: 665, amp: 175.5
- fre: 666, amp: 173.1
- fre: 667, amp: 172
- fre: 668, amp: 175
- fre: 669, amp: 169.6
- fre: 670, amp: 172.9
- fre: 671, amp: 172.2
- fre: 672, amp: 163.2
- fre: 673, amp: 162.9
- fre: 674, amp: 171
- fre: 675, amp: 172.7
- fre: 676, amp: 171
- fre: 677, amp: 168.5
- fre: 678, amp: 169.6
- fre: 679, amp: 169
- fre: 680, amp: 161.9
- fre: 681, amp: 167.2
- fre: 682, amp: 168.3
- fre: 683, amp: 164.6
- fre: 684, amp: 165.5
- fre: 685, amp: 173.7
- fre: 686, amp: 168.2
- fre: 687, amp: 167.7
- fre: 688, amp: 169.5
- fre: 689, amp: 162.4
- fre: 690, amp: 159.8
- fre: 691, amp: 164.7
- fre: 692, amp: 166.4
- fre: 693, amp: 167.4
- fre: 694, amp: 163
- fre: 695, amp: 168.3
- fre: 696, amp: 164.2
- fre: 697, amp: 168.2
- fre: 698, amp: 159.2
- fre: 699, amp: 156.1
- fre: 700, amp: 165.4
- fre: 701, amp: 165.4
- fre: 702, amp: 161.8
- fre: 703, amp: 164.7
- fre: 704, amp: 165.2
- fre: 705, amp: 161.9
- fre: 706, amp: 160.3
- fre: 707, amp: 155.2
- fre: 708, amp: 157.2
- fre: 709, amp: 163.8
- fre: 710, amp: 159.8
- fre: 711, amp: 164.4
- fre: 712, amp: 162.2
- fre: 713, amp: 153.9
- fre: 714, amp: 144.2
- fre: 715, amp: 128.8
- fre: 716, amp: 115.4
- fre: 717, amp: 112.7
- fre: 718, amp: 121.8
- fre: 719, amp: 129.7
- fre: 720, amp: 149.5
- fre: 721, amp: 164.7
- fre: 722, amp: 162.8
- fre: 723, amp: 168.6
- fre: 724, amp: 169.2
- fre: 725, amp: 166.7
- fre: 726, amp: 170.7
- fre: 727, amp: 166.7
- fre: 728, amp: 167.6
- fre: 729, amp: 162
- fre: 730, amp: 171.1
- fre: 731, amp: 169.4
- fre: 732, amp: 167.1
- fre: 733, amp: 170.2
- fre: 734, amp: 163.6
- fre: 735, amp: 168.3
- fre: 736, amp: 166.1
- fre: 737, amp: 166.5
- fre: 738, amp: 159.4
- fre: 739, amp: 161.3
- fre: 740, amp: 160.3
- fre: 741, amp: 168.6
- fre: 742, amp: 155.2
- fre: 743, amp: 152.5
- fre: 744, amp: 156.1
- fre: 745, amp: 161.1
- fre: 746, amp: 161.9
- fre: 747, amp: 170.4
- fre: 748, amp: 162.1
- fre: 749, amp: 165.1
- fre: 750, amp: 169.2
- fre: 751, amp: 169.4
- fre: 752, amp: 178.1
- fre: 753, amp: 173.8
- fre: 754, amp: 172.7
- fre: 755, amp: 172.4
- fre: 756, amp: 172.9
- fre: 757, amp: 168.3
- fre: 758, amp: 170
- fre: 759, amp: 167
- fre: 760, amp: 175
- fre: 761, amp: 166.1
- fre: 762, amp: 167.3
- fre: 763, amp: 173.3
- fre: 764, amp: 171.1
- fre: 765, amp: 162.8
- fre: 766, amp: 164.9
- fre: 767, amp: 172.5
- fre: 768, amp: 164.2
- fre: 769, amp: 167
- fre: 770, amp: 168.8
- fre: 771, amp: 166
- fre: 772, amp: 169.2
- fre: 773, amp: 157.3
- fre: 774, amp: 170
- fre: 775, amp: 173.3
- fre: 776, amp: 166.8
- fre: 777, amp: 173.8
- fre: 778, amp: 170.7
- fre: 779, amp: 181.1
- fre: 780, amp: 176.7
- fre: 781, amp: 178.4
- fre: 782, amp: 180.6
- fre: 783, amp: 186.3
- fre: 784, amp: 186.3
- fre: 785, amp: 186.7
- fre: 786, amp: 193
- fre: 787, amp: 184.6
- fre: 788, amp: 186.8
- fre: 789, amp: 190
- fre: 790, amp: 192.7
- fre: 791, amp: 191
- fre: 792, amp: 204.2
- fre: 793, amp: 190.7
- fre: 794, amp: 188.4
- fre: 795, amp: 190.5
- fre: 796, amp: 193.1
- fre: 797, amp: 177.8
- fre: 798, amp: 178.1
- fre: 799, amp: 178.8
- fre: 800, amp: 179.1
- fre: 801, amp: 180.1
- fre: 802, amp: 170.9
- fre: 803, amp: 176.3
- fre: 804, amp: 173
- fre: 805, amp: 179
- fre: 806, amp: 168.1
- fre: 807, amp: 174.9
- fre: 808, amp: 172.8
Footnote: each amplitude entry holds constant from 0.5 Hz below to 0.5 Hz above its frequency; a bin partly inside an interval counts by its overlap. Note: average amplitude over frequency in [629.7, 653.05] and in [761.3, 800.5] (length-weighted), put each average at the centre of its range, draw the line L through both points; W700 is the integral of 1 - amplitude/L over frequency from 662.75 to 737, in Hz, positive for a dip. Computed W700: 4.9 Hz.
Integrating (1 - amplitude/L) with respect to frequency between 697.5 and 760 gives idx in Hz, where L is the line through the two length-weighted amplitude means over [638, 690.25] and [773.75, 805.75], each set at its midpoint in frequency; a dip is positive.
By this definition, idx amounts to 5.4 Hz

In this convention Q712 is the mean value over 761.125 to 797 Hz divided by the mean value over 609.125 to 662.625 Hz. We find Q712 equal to 1.05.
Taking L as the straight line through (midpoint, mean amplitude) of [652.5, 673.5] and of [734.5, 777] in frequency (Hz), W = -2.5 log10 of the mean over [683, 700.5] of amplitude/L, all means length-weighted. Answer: 0.03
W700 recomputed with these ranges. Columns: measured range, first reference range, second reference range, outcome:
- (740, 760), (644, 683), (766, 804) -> 1.1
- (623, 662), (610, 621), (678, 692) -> -1.0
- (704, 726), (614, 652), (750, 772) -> 2.3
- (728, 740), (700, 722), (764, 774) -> -0.7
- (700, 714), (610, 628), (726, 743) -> 0.4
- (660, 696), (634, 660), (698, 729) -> -1.1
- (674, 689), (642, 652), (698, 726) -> -0.6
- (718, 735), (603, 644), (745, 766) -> 0.7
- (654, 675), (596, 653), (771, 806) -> 0.2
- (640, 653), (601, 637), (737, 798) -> -0.2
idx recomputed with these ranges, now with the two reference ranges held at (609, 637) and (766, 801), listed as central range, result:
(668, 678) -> 0.1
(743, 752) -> 0.6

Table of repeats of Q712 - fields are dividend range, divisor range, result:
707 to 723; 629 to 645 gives 0.86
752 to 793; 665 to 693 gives 1.04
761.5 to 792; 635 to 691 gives 1.04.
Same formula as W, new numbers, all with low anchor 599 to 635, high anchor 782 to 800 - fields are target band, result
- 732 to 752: 0.11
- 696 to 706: 0.09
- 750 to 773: 0.09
